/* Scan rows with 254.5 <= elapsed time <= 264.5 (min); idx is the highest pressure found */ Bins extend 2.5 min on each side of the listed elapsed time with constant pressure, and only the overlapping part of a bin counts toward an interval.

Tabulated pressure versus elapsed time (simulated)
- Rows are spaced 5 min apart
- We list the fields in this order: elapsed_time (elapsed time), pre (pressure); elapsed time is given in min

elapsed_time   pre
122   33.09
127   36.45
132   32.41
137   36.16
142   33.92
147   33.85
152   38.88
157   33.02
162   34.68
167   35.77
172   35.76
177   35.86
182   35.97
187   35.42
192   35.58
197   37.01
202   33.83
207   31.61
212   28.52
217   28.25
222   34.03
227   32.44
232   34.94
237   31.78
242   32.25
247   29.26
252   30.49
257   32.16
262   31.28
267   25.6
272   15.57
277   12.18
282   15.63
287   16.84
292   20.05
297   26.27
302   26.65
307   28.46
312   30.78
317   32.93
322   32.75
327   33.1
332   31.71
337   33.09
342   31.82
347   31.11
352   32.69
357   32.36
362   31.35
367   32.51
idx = 32.16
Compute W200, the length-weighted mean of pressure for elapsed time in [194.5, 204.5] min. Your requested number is 35.4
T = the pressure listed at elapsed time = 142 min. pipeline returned 33.92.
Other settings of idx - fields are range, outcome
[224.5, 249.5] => 34.94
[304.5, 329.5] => 33.1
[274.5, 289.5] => 16.84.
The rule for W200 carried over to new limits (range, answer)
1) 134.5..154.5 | 35.7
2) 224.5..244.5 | 32.9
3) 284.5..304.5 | 22.5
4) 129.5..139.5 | 34.3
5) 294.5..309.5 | 27.1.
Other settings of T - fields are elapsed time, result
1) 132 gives 32.41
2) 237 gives 31.78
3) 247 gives 29.26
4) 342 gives 31.82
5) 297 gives 26.27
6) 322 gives 32.75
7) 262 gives 31.28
